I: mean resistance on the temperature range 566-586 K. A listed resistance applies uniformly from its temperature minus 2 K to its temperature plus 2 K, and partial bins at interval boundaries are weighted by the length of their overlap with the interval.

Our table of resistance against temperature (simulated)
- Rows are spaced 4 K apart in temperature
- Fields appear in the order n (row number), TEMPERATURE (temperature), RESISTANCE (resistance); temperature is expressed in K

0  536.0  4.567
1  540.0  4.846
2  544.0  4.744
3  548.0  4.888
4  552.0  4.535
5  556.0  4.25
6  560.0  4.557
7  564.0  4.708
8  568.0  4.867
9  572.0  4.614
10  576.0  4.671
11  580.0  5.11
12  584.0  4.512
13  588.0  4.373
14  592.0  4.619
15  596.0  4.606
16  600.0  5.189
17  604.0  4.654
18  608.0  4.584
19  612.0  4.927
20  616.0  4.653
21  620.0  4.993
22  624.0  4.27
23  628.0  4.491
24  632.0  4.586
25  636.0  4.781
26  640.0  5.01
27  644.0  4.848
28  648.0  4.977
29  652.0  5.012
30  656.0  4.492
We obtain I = 4.75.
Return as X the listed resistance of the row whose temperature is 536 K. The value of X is 4.567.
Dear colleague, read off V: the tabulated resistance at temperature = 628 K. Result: 4.491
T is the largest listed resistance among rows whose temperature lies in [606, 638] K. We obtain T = 4.993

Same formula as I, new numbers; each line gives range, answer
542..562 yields 4.59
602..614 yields 4.72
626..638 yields 4.62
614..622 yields 4.82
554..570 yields 4.6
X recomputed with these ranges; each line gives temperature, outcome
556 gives 4.25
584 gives 4.512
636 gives 4.781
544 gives 4.744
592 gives 4.619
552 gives 4.535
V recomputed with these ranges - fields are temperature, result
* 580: 5.11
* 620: 4.993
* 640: 5.01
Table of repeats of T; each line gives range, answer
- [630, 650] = 5.01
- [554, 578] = 4.867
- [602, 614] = 4.927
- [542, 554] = 4.888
